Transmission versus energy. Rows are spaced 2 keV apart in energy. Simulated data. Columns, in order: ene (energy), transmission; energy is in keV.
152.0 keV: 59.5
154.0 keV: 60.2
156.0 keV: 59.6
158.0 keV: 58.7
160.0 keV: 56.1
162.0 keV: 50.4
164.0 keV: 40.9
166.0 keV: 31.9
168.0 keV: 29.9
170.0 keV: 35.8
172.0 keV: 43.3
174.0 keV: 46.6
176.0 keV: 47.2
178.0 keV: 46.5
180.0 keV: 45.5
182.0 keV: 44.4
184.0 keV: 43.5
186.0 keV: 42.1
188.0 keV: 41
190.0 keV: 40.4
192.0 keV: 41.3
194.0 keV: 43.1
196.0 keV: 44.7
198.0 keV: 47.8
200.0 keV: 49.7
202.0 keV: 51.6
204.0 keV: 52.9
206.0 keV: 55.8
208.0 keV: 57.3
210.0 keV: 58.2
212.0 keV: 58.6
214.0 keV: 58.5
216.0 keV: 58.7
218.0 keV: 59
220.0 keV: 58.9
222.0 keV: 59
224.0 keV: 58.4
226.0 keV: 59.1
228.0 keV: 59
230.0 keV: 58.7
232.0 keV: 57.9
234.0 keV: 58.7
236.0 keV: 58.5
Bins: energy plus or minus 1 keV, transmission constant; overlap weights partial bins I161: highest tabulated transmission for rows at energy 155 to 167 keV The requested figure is 59.6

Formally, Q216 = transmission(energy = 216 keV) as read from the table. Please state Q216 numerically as 58.7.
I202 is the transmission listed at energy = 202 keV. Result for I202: 51.6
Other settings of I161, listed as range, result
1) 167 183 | 47.2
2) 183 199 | 47.8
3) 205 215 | 58.6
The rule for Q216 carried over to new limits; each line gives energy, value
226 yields 59.1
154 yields 60.2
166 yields 31.9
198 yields 47.8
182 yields 44.4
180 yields 45.5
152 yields 59.5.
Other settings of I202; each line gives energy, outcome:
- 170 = 35.8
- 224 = 58.4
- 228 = 59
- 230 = 58.7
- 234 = 58.7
